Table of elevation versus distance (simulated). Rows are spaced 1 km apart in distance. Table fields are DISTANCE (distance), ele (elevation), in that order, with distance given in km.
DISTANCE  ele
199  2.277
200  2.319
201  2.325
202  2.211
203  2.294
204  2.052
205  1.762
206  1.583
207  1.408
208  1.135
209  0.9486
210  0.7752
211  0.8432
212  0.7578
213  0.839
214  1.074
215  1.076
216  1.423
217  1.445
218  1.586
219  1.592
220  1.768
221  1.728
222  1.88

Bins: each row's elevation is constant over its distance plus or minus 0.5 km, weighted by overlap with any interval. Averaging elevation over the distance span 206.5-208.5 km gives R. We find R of 1.27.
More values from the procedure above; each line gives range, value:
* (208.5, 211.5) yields 0.856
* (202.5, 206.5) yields 1.92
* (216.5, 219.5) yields 1.54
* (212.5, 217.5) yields 1.17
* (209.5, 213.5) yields 0.804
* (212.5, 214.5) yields 0.957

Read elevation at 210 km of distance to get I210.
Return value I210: 0.7752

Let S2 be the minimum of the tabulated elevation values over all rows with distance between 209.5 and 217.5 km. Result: 0.7578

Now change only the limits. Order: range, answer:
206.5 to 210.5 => 0.7752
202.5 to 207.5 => 1.408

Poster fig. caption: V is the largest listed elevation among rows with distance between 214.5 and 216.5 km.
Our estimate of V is 1.423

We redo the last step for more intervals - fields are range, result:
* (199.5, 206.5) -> 2.325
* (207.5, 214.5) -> 1.135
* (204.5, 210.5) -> 1.762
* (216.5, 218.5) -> 1.586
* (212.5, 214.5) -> 1.074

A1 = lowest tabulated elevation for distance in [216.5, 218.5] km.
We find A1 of 1.445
